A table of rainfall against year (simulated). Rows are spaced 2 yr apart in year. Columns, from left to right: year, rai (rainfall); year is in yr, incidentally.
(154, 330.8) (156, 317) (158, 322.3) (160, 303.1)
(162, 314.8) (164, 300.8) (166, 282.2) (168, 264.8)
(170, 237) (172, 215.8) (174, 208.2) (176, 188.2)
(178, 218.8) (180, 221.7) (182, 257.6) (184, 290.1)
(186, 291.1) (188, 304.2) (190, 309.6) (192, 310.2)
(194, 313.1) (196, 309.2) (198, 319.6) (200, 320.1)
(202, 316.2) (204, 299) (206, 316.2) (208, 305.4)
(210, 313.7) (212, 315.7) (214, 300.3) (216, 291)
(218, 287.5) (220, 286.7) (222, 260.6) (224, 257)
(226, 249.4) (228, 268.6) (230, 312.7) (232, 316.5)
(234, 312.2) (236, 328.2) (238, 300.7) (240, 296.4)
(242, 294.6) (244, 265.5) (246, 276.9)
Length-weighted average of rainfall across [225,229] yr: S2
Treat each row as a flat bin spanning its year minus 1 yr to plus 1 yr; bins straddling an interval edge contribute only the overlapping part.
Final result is 259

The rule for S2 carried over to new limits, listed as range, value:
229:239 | 314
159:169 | 293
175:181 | 210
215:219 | 289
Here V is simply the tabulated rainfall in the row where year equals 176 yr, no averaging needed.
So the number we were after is 188.2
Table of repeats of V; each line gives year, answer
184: 290.1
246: 276.9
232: 316.5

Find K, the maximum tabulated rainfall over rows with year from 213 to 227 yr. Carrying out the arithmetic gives 300.3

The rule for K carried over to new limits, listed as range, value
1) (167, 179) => 264.8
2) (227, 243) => 328.2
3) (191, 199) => 319.6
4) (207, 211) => 313.7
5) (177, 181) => 221.7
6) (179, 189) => 304.2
